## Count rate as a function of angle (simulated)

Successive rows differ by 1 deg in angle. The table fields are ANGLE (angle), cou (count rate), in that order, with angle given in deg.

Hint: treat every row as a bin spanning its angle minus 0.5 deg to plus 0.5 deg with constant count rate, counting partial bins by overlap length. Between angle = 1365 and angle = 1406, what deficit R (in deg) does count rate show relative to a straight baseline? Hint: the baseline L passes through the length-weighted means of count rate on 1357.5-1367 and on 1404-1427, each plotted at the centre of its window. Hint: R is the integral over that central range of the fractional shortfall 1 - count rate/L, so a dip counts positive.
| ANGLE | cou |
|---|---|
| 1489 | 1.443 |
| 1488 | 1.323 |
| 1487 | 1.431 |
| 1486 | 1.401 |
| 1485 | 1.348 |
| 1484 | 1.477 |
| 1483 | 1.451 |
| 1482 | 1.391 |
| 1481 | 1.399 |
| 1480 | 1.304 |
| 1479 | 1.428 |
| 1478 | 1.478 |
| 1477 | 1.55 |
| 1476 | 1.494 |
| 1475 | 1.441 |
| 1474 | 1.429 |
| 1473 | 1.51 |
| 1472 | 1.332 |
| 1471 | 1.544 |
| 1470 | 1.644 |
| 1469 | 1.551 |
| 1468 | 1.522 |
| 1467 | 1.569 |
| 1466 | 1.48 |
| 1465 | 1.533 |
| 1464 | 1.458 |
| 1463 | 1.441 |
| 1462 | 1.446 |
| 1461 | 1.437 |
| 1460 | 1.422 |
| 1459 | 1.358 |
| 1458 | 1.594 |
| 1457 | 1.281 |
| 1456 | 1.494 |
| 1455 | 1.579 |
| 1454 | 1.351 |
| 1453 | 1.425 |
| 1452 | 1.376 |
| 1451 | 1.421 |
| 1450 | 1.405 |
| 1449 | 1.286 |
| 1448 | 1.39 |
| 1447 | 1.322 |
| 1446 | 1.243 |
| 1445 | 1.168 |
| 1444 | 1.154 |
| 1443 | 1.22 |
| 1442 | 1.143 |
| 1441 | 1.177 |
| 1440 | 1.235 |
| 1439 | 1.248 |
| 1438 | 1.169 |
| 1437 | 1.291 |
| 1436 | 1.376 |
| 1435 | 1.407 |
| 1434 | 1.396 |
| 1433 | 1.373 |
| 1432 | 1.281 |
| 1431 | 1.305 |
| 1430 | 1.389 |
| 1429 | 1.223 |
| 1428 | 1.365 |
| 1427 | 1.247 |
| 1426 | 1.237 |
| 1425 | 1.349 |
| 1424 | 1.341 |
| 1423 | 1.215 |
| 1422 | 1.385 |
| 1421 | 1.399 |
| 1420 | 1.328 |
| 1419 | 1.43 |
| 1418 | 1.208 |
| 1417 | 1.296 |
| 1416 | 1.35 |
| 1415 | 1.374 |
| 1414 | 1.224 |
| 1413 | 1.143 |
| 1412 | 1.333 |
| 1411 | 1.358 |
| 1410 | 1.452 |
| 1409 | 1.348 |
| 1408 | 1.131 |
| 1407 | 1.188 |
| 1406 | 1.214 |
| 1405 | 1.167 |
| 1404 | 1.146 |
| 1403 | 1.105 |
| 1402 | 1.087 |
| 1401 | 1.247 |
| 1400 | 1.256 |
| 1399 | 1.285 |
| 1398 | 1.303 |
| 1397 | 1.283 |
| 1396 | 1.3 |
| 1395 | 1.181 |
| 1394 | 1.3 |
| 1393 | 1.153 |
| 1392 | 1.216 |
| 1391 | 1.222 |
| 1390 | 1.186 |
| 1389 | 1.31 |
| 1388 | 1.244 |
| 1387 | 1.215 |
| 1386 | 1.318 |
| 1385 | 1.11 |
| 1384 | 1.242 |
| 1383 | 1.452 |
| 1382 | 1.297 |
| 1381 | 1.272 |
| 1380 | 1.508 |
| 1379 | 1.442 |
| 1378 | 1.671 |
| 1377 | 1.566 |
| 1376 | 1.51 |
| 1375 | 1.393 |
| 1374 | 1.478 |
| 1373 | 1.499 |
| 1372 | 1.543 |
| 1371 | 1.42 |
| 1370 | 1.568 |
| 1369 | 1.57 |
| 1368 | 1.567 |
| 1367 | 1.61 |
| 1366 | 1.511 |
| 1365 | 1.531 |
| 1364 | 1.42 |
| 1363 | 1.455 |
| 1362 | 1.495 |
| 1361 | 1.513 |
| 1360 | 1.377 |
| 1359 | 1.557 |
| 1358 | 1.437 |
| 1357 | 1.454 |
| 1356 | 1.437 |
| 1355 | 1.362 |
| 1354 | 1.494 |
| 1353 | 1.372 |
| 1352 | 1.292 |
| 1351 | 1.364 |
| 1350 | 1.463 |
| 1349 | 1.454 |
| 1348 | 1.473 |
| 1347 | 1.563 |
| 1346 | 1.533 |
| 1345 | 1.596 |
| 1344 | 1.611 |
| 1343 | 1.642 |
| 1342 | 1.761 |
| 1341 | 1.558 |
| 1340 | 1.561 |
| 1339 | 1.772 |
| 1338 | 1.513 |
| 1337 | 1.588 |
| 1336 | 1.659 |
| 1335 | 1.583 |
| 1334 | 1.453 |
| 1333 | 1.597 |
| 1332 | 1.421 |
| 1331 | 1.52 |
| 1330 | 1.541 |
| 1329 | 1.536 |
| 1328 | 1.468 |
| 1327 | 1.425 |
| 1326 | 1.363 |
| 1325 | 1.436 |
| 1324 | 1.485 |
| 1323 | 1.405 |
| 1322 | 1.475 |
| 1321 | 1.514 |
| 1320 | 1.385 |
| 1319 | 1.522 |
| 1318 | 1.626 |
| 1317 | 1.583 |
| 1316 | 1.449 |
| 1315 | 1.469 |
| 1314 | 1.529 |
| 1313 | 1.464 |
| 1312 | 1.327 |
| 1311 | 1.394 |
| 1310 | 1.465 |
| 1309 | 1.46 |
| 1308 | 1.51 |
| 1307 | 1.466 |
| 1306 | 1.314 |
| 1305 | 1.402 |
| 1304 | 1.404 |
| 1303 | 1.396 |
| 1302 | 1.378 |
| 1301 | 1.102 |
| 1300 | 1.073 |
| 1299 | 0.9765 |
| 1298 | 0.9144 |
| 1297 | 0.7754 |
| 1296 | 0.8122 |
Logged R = 1.7 deg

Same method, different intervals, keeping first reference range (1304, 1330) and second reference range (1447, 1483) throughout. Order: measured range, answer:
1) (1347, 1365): 0.2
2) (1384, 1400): 2.3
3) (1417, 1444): 2.9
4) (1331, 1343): -1.1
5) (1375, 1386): 0.4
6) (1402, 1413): 1.7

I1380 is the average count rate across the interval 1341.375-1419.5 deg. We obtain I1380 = 1.38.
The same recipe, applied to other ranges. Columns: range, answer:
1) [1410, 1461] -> 1.32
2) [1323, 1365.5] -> 1.5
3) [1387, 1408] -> 1.22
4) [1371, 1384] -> 1.46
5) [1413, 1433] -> 1.31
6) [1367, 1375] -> 1.52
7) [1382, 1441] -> 1.27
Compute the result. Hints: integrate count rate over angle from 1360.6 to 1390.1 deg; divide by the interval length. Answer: 1.43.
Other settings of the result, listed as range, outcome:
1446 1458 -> 1.4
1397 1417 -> 1.25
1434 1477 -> 1.39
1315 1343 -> 1.53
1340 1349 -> 1.58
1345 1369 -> 1.47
